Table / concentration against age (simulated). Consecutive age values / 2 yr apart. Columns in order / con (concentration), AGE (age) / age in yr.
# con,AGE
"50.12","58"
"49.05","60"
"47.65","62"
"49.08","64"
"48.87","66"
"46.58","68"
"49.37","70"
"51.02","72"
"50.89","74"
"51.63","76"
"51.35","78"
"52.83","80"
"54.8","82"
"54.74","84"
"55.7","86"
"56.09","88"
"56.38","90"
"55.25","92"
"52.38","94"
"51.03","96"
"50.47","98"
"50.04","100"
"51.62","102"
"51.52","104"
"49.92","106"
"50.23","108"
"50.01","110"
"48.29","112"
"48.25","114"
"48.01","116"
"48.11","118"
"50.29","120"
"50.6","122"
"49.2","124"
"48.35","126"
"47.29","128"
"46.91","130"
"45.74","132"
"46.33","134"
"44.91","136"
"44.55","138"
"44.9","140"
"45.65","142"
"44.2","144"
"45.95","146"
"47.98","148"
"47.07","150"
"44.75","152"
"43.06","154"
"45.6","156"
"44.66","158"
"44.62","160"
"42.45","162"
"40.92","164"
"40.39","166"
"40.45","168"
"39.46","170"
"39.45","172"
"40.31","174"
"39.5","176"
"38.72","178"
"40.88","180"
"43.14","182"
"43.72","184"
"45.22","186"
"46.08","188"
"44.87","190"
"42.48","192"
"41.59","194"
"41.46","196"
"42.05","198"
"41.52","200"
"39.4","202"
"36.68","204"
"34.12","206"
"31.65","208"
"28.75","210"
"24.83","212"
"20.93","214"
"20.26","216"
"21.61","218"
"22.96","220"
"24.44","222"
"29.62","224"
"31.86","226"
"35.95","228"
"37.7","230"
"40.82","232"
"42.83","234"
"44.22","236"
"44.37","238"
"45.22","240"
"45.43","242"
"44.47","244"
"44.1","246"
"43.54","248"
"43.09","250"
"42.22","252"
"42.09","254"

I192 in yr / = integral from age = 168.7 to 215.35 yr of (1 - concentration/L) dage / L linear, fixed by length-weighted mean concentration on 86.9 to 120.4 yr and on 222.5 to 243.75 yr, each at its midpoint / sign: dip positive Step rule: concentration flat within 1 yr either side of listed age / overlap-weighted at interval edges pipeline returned 5.3 yr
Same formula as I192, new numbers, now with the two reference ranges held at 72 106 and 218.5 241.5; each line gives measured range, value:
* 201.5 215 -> 2.9 yr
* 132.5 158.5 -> 0.4 yr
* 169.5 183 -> 0.7 yr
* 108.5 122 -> 0.2 yr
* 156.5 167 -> 0.4 yr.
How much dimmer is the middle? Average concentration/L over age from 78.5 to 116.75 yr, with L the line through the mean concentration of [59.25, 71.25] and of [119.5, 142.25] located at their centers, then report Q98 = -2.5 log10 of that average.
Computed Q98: -0.09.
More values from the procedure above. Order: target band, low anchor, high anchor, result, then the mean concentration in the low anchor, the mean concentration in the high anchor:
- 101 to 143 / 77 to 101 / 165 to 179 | -0.003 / 53.4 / 39.8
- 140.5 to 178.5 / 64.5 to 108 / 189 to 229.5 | -0.061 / 51.9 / 32.9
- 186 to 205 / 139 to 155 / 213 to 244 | -0.085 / 45.4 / 34.2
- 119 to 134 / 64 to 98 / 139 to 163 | -0.014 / 52.3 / 45.1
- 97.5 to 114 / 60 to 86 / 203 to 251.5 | -0.058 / 50.9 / 35.1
